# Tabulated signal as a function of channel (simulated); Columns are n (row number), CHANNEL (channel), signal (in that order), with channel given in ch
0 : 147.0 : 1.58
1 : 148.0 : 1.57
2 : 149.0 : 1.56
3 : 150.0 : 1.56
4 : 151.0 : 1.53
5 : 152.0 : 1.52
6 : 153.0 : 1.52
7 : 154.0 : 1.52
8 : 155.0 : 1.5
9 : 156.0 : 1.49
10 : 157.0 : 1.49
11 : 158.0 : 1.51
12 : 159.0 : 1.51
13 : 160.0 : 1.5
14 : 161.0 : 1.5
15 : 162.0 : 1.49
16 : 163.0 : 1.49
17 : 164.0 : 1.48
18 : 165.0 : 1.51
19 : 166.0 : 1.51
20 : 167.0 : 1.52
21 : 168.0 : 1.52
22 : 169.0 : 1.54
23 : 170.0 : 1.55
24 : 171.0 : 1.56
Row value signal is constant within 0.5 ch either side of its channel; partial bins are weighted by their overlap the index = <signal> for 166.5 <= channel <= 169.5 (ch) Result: 1.53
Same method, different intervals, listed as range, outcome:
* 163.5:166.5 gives 1.5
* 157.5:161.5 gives 1.5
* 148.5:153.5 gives 1.54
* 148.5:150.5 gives 1.56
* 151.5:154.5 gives 1.52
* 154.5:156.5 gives 1.5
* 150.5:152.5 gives 1.52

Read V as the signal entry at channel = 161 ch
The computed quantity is 1.5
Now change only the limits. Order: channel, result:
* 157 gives 1.49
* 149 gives 1.56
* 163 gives 1.49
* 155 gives 1.5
